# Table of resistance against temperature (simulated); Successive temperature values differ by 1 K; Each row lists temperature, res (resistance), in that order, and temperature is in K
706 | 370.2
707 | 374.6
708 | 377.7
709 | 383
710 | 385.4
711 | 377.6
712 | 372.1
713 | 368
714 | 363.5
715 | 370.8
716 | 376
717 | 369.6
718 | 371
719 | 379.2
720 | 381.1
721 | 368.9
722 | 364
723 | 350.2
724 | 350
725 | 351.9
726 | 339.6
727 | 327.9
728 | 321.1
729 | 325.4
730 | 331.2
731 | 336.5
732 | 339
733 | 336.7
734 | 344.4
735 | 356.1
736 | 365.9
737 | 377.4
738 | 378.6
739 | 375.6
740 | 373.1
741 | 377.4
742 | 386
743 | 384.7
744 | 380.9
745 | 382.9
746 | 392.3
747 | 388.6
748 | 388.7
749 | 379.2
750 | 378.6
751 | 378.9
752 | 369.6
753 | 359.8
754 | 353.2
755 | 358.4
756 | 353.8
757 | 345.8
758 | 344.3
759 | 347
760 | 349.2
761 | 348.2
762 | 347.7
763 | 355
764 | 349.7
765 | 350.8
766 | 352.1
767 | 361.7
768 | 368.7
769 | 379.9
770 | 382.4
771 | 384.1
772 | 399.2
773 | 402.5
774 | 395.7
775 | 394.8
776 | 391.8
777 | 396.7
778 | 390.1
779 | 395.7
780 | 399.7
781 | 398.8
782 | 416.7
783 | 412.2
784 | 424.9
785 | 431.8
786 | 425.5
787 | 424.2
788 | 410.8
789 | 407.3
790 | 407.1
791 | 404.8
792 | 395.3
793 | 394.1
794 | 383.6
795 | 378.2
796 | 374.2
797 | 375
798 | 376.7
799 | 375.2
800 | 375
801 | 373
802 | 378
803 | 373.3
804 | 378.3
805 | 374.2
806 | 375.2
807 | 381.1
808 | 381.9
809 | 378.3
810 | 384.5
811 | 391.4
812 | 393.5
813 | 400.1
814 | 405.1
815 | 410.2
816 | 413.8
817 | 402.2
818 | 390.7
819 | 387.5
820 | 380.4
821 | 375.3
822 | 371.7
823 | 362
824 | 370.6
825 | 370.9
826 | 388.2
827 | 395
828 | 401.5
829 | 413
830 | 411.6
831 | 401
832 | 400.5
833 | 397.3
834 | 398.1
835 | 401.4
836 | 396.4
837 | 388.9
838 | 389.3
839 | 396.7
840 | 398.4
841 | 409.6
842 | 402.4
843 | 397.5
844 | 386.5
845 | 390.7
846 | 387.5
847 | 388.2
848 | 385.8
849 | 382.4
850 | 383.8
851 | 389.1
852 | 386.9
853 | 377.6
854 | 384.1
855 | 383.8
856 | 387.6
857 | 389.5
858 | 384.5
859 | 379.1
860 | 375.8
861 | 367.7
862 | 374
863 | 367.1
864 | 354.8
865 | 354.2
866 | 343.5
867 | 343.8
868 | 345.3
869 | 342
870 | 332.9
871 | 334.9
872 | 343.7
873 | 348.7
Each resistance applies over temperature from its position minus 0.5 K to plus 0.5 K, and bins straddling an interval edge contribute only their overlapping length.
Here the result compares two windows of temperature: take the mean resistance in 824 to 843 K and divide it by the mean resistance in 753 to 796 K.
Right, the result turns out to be 1.0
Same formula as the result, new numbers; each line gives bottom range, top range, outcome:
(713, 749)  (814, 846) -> 1.08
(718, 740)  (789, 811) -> 1.08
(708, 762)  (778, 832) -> 1.08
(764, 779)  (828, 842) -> 1.05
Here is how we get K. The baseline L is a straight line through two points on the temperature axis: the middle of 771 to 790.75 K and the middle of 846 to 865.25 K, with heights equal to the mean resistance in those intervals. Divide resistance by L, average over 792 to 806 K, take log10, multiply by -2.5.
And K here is 0.06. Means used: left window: 406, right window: 379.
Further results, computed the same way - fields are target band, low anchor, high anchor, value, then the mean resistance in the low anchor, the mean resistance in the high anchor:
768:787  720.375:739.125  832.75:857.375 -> -0.097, 349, 391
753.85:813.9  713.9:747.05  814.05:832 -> -0.011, 362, 392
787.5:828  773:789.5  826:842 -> 0.047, 407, 400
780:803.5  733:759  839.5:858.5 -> -0.050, 370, 389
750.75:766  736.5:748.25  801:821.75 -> 0.087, 382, 387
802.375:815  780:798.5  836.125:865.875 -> 0.030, 402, 384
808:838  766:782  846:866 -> -0.027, 389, 378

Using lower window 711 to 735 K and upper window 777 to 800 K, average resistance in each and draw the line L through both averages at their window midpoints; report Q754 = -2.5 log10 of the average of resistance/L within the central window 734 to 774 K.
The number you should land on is 0.02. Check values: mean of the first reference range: 354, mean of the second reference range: 399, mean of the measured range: 369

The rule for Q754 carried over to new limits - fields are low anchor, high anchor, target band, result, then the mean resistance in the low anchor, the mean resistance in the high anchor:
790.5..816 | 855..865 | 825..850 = -0.05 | 385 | 375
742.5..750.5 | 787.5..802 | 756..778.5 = 0.05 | 384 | 388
